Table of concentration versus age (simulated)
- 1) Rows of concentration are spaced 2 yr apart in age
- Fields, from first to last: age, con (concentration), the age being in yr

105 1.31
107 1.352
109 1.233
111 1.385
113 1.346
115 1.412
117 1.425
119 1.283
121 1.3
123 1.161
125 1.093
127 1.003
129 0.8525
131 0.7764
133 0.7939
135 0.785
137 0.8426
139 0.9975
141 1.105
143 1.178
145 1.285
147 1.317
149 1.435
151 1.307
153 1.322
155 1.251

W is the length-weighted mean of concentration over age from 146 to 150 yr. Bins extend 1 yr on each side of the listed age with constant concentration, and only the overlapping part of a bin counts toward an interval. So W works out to 1.38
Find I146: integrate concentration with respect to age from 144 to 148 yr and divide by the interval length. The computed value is 1.3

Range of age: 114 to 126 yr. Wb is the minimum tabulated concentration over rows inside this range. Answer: 1.093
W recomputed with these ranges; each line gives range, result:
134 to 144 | 0.982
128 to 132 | 0.814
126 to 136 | 0.842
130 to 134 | 0.785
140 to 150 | 1.26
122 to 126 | 1.13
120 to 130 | 1.08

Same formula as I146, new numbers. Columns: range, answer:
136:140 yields 0.92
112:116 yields 1.38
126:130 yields 0.928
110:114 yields 1.37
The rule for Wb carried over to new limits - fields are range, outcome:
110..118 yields 1.346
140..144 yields 1.105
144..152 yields 1.285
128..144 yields 0.7764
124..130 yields 0.8525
